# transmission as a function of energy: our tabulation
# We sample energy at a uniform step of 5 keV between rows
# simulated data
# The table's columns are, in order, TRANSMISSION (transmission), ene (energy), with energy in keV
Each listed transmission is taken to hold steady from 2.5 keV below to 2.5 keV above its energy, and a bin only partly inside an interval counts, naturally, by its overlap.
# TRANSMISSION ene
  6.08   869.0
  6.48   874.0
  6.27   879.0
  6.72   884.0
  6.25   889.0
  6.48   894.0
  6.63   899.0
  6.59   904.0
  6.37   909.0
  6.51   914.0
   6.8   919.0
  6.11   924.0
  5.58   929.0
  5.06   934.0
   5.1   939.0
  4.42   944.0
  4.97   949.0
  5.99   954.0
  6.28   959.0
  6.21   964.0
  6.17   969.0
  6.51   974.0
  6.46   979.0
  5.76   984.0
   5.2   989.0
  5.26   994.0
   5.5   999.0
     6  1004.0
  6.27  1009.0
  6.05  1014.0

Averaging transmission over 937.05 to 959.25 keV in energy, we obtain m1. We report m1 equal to 5.26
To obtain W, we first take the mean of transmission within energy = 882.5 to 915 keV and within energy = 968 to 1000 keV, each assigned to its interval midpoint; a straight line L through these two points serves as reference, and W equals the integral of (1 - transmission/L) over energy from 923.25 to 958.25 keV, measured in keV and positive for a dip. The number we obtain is 4.79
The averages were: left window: 6.5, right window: 5.84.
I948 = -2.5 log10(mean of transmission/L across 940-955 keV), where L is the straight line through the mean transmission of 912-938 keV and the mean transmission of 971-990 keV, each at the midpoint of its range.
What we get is 0.19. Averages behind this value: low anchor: 5.95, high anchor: 6.05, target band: 5.04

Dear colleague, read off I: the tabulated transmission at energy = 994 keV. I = 5.26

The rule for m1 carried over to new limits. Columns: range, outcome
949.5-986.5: 6.13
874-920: 6.5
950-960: 5.94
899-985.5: 5.96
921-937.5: 5.59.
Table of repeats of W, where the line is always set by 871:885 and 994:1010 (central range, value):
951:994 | -0.5 keV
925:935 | 1.1 keV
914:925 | -0.5 keV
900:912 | -0.4 keV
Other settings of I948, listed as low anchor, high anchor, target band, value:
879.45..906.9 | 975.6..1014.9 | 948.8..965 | 0.02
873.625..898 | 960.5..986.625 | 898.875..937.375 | 0.04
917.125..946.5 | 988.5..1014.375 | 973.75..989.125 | -0.07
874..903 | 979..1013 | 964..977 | -0.07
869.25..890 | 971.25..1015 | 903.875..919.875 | -0.05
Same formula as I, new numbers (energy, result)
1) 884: 6.72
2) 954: 5.99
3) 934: 5.06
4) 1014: 6.05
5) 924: 6.11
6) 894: 6.48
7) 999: 5.5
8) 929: 5.58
